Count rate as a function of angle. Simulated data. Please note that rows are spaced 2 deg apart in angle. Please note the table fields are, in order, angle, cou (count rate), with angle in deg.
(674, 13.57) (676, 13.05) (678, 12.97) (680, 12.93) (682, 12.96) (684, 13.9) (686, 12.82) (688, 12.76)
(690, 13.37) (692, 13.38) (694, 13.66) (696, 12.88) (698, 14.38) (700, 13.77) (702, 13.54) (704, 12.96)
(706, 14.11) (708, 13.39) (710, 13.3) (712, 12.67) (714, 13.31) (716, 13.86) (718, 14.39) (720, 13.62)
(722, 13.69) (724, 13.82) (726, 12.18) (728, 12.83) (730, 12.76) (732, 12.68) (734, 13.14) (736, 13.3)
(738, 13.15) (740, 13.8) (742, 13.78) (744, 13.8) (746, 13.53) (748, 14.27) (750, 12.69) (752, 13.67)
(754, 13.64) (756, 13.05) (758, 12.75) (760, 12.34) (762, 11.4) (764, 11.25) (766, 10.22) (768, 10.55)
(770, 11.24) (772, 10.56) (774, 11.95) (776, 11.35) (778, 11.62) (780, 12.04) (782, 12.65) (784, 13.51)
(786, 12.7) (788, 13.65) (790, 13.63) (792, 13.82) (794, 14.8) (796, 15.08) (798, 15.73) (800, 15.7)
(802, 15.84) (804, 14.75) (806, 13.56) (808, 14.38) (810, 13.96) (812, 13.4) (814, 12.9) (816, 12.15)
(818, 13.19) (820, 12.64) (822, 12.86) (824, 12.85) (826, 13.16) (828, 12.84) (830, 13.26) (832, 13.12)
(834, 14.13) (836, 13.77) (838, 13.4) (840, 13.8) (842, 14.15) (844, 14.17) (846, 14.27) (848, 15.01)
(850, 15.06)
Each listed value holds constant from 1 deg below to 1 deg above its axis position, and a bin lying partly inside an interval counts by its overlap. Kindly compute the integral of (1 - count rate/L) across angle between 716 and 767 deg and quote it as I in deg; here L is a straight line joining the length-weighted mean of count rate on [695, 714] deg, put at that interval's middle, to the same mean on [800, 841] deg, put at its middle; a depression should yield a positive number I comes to 1.62 deg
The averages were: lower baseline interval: 13.4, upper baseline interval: 13.6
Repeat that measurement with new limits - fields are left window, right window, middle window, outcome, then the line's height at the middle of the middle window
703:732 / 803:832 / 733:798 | 2.33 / 13.3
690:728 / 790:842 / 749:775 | 3.22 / 13.6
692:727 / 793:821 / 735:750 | 0.13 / 13.7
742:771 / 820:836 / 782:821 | -3.04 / 12.9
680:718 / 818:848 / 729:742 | 0.24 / 13.4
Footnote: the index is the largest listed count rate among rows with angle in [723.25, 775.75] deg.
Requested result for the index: 14.27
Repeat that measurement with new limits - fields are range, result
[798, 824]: 15.84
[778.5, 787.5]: 13.51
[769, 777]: 11.95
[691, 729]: 14.39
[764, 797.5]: 15.08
